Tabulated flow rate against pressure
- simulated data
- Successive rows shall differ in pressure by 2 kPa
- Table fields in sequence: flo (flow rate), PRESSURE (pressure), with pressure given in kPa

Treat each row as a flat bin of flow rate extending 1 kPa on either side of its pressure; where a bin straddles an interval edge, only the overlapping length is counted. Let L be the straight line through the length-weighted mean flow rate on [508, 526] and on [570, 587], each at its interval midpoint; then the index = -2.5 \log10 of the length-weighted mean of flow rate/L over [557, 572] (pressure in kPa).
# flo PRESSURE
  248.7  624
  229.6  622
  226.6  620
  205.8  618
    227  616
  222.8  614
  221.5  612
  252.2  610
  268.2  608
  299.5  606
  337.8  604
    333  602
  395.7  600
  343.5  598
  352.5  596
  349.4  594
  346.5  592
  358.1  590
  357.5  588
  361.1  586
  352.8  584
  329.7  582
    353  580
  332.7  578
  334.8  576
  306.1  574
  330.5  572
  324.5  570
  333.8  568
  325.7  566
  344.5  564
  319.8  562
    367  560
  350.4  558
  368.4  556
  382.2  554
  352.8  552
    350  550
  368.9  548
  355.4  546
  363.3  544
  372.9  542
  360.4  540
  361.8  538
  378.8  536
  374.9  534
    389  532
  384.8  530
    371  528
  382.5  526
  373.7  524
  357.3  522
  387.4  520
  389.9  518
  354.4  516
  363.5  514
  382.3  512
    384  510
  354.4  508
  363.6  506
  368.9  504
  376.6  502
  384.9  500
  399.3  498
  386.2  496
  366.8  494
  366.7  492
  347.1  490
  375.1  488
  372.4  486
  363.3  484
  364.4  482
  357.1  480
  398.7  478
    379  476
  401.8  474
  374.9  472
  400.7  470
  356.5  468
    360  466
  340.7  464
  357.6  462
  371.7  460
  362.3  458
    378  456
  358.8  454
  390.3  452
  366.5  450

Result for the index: 0.02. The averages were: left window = 373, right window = 337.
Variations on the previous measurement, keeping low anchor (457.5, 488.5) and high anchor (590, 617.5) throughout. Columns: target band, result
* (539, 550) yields -0.09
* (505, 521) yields -0.07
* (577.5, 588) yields -0.11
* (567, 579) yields -0.02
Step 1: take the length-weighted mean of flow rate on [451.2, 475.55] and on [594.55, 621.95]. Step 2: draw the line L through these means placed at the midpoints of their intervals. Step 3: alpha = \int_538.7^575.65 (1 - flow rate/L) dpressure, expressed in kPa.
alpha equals -4.1 kPa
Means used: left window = 371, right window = 283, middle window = 349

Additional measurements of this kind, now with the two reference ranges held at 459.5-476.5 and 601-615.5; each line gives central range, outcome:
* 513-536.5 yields -3.1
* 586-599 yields -3.0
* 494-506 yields -1.1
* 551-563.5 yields -1.9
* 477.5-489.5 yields -0.3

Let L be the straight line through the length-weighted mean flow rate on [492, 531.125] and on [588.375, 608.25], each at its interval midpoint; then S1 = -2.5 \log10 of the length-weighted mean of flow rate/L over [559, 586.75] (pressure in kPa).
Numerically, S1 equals 0.05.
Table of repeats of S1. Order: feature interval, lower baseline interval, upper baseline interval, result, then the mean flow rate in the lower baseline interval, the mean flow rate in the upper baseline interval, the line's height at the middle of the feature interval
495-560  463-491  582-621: -0.082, 371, 306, 345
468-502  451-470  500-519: -0.023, 366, 372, 369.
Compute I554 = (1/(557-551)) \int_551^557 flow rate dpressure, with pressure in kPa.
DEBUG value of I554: 368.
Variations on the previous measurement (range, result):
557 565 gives 345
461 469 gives 354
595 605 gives 352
